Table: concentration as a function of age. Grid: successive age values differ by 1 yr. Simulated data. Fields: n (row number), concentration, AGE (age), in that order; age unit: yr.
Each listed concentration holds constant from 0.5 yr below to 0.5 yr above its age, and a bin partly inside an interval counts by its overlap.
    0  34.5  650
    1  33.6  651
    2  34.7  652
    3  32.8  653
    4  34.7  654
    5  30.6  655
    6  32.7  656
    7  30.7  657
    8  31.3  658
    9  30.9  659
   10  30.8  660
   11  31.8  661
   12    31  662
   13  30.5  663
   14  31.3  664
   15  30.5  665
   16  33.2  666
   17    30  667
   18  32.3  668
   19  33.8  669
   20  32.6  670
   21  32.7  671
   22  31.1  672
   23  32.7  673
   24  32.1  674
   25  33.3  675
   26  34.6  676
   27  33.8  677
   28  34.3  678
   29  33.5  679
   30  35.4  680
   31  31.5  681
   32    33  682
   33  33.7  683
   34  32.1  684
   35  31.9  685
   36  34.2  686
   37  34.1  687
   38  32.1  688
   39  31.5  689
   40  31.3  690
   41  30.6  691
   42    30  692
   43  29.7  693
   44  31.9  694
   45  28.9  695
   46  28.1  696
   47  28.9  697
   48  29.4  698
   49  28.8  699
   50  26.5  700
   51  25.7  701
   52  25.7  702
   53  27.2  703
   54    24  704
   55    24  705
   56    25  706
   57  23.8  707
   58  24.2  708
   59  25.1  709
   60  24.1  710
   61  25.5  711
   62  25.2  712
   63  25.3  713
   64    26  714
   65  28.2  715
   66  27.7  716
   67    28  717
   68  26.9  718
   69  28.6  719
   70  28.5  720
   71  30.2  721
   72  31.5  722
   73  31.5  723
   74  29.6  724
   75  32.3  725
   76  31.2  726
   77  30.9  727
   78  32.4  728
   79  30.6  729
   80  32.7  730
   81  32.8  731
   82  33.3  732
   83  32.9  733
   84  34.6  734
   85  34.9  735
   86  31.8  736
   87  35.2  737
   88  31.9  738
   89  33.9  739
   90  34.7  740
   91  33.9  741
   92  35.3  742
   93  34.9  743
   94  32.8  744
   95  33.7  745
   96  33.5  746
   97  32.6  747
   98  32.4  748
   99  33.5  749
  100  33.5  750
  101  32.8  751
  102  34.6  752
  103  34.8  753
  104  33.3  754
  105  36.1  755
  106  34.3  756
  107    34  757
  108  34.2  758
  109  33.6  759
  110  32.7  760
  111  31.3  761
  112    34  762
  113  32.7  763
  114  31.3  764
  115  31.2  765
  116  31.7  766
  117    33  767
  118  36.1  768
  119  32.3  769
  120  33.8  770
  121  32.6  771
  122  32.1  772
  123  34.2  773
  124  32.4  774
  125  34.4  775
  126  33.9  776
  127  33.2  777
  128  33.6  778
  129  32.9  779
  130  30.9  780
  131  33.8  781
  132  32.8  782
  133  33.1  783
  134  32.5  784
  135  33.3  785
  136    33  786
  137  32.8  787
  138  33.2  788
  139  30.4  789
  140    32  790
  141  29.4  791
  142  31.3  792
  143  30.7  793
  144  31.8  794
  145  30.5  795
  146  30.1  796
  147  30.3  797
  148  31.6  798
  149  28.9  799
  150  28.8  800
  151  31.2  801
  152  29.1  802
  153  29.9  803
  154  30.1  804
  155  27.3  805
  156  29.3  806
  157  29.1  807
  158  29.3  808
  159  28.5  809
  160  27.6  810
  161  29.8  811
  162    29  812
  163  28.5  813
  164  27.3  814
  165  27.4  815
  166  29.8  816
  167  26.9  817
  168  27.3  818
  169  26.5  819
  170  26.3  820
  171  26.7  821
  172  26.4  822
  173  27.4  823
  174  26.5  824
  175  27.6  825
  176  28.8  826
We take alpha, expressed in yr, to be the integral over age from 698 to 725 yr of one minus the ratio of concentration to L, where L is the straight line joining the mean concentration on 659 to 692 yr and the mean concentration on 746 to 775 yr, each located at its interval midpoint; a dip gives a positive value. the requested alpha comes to 4.8 yr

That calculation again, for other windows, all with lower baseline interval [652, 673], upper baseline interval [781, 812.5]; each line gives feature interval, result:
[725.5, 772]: -3.3 yr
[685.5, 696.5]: 0.2 yr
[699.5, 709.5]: 2.0 yr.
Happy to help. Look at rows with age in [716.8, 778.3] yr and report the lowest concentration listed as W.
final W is 26.9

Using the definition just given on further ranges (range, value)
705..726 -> 23.8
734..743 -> 31.8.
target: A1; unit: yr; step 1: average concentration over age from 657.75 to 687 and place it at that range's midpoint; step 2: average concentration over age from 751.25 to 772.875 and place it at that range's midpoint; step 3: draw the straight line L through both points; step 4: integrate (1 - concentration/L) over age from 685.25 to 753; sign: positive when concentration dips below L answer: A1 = 5.4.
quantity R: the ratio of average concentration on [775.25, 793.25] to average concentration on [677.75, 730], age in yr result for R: 1.11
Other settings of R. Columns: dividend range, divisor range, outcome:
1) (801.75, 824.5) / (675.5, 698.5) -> 0.88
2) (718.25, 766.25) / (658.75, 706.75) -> 1.06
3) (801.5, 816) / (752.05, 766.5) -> 0.86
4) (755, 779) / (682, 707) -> 1.13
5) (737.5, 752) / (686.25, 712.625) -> 1.21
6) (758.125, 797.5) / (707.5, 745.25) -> 1.06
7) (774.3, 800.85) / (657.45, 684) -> 0.99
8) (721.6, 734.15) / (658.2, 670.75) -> 1.01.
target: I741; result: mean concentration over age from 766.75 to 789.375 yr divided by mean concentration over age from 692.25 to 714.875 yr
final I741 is 1.2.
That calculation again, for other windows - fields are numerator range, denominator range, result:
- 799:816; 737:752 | 0.86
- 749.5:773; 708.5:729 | 1.17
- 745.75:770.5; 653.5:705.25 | 1.07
